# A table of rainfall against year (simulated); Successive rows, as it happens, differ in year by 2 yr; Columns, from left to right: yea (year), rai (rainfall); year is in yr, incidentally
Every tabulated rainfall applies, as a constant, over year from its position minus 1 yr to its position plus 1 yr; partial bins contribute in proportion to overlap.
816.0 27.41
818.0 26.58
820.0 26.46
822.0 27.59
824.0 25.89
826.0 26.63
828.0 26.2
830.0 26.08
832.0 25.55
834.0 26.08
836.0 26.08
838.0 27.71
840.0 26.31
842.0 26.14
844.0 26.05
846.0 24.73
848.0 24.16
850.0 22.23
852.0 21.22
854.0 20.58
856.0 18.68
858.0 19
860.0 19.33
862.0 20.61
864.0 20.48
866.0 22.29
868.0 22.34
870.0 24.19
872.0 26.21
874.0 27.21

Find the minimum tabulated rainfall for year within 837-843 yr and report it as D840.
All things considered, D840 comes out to 26.14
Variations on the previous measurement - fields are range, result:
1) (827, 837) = 25.55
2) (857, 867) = 19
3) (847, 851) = 22.23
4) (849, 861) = 18.68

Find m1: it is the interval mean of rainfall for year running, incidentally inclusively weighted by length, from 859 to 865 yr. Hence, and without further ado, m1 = 20.1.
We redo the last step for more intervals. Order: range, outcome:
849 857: 20.7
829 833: 25.8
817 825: 26.6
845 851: 23.7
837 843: 26.7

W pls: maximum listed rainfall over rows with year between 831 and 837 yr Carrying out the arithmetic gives 26.08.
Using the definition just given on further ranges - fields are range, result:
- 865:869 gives 22.34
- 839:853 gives 26.31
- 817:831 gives 27.59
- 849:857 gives 22.23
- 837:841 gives 27.71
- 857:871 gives 24.19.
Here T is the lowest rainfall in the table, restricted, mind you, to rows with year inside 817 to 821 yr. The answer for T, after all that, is 26.46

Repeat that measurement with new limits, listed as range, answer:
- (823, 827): 25.89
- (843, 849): 24.16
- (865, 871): 22.29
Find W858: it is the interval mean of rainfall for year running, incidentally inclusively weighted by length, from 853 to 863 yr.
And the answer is 19.6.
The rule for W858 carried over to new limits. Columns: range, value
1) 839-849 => 25.5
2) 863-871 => 22.3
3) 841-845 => 26.1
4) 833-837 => 26.1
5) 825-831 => 26.3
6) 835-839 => 26.9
